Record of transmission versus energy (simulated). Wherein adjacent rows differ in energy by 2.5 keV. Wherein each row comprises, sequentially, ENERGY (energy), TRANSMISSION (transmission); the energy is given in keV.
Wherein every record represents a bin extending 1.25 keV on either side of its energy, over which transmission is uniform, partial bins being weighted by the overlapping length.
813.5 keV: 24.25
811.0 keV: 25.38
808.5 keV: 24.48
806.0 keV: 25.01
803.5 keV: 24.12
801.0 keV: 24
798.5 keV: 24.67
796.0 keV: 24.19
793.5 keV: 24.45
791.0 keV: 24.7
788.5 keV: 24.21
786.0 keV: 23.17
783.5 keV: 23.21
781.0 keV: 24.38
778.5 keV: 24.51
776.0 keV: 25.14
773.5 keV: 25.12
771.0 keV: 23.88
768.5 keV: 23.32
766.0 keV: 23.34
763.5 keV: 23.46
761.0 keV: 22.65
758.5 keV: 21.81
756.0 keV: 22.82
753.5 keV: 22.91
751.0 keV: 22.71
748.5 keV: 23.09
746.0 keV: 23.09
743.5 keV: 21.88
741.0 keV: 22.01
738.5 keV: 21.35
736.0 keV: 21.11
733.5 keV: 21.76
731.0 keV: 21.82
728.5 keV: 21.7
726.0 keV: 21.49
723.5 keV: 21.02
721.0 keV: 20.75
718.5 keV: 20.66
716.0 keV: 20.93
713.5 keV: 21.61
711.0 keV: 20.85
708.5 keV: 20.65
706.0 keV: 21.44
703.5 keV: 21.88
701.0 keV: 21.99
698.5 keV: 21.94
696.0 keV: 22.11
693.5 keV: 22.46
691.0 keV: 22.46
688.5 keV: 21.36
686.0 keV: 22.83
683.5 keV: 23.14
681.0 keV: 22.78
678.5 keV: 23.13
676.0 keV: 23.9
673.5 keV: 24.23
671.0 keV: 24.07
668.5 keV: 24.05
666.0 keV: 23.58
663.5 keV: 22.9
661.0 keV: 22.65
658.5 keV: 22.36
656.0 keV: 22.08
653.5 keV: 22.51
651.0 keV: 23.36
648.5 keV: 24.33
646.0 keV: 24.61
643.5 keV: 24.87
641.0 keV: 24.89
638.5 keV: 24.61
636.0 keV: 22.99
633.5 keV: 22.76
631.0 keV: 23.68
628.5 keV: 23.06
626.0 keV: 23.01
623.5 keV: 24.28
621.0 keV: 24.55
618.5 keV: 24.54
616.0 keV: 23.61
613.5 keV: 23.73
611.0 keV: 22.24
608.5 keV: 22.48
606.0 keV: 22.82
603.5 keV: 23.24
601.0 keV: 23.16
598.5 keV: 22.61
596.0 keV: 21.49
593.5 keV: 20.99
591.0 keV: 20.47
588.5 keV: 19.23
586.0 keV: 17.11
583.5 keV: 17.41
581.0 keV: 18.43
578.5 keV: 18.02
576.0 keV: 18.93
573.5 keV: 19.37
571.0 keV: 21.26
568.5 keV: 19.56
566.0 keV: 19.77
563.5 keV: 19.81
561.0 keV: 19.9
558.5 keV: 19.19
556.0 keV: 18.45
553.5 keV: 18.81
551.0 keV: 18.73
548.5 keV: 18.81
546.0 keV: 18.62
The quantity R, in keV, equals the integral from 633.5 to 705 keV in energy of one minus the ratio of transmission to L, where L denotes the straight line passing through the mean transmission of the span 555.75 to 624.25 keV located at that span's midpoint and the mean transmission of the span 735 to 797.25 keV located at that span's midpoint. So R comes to -3.7 keV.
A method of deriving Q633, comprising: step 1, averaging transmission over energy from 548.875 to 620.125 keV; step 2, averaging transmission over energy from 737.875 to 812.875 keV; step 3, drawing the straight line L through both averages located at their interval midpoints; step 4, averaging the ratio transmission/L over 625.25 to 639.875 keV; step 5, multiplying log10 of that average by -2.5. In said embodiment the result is -0.10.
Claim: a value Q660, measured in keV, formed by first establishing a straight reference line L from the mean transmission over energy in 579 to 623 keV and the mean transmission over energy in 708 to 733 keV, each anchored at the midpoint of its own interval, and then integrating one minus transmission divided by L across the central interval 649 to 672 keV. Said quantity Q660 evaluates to -1.81 keV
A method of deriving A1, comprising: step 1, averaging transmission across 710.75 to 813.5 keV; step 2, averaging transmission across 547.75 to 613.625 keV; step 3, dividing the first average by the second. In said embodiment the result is 1.14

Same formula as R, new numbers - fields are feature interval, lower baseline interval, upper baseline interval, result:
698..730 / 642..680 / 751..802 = 3.2 keV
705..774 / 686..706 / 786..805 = 2.8 keV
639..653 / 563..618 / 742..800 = -1.7 keV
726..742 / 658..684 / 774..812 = 1.5 keV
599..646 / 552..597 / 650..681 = -4.9 keV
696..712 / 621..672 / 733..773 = 1.1 keV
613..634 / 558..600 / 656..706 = -2.7 keV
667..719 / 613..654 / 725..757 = 1.3 keV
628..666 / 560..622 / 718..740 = -4.2 keV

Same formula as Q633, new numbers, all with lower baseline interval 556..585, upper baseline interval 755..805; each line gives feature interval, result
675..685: -0.08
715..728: 0.08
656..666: -0.07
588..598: -0.06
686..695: -0.02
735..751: 0.04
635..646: -0.18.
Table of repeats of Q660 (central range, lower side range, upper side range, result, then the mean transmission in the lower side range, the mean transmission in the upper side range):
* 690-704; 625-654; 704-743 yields -0.05 keV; 23.8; 21.3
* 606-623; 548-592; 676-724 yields -2.96 keV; 19.1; 21.9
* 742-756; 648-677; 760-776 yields 0.56 keV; 23.3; 23.8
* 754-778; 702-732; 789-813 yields -0.36 keV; 21.2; 24.5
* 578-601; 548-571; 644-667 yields 0.89 keV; 19.3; 23.2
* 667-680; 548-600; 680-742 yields -1.71 keV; 19.5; 21.7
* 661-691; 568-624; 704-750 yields -2.50 keV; 21.3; 21.5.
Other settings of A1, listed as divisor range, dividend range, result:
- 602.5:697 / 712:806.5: 0.98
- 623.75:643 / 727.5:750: 0.93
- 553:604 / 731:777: 1.15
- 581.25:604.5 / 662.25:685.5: 1.15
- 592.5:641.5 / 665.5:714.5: 0.97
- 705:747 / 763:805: 1.13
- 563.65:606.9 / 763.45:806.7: 1.20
